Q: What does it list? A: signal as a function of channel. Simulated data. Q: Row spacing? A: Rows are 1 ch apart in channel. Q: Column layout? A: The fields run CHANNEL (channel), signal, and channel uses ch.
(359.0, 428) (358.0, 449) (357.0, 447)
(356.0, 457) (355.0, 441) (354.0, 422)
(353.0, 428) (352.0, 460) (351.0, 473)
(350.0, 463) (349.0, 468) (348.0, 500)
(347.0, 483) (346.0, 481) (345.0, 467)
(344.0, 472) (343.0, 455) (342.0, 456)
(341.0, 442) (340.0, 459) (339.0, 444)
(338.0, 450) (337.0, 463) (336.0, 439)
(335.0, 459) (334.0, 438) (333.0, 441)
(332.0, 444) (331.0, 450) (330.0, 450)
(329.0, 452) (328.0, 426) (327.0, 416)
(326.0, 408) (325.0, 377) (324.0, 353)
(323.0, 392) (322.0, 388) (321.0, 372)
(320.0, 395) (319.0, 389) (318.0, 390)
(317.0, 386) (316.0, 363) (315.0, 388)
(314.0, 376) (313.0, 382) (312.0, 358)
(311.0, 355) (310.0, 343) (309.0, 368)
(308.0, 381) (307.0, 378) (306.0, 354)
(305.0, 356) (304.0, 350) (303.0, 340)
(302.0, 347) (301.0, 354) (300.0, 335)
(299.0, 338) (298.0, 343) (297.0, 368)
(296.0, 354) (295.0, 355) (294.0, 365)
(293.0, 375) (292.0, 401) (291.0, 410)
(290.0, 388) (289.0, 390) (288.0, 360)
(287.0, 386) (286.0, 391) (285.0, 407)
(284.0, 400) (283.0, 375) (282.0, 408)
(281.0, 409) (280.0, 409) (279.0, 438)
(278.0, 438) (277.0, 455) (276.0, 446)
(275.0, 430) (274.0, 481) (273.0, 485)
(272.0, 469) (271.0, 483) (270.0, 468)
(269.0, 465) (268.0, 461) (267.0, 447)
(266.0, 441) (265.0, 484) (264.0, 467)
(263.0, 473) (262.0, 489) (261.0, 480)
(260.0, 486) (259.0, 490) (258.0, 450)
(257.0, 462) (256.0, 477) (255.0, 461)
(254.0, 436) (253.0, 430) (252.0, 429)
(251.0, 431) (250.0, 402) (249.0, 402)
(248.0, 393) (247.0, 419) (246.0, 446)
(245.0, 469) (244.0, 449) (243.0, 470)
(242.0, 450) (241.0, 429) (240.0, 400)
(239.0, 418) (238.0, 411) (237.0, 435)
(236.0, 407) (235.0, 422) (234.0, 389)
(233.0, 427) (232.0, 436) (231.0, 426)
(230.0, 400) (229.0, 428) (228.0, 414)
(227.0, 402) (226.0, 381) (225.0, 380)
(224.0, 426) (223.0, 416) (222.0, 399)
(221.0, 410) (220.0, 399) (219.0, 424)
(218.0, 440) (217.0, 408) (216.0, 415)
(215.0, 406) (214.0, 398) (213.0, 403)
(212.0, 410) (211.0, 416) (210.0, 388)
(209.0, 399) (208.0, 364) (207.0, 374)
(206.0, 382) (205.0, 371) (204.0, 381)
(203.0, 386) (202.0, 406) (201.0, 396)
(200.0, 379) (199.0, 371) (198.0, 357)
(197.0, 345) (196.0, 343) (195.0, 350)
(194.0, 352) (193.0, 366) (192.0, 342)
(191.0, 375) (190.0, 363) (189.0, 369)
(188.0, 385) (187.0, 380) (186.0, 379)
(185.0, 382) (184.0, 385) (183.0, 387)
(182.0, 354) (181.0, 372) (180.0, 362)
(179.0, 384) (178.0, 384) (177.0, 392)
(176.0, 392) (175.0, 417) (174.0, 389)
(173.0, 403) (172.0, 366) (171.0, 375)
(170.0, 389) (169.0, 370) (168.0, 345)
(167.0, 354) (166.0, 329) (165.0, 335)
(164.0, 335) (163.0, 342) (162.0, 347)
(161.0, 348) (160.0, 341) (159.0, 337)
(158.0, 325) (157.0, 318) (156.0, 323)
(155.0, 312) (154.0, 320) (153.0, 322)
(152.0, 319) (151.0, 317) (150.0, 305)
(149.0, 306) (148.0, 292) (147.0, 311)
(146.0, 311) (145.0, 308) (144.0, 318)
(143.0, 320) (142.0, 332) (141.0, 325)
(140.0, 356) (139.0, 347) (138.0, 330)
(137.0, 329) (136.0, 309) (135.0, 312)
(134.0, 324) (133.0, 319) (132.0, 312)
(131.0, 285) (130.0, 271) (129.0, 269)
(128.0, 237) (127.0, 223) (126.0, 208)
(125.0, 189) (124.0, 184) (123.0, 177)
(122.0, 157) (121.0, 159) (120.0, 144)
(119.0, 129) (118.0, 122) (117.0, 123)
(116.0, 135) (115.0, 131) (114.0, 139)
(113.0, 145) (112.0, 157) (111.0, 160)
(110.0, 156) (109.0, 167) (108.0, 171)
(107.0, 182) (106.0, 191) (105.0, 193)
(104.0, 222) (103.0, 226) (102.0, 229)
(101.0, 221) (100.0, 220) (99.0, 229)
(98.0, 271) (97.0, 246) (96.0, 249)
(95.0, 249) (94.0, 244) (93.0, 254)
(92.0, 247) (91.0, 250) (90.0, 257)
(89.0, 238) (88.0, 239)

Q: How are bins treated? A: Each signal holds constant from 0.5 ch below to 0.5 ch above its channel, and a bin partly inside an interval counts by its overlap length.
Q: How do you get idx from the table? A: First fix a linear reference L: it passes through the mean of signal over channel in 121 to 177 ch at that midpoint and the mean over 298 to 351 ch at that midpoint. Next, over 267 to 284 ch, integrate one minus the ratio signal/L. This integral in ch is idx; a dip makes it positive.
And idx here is -2.7 ch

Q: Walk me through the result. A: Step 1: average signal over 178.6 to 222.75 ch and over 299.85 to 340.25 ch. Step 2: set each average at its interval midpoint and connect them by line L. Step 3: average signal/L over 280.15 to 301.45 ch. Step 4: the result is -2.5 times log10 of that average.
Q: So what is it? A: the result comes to 0.04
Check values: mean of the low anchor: 383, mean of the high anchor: 395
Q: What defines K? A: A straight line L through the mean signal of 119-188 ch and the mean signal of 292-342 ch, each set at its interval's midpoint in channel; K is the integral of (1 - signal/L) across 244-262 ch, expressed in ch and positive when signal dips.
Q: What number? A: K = -4.10 ch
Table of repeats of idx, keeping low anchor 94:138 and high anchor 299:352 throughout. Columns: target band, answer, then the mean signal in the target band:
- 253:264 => -3.83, 468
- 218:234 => -4.79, 411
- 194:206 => -3.24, 371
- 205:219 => -4.45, 400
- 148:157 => -2.44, 314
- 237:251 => -3.96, 428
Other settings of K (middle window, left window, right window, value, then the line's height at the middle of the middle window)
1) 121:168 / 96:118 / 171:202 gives -4.29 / 275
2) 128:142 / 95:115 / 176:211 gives -2.92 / 258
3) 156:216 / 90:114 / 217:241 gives -4.80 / 345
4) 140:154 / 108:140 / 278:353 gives -4.55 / 239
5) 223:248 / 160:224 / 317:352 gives -1.56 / 397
